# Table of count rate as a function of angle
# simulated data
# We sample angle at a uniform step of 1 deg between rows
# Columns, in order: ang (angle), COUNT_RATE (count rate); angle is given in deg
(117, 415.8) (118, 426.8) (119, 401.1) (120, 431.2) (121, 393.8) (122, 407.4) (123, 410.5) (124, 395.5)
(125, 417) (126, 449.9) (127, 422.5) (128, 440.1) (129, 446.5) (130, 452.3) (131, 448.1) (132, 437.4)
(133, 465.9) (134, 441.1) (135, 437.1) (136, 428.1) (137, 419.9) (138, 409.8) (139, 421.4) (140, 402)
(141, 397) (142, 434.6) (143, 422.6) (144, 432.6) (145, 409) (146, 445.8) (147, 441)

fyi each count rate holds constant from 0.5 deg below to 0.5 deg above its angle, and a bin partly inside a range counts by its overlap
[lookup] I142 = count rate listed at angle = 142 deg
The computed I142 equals 434.6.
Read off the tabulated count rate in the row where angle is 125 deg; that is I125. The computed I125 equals 417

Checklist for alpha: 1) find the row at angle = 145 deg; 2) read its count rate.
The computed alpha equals 409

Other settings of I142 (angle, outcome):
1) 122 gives 407.4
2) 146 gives 445.8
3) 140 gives 402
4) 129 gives 446.5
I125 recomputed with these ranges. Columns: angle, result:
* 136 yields 428.1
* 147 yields 441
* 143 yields 422.6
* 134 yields 441.1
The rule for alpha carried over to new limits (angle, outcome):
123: 410.5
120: 431.2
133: 465.9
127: 422.5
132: 437.4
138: 409.8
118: 426.8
